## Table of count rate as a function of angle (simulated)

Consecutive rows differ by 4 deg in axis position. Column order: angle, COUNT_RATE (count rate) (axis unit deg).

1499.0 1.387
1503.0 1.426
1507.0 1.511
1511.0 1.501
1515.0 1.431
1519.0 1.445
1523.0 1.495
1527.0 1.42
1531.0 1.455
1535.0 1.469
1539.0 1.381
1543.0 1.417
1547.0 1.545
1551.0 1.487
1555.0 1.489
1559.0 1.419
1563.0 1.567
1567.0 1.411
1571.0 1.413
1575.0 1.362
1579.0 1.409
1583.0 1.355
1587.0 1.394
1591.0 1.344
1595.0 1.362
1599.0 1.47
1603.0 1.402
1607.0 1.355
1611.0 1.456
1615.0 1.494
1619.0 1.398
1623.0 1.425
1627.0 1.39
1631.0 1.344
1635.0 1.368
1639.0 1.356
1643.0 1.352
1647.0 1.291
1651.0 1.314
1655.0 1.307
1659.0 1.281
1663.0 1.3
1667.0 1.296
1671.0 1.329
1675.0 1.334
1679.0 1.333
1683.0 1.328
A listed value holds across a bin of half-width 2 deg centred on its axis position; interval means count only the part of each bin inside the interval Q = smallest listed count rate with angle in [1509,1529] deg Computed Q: 1.42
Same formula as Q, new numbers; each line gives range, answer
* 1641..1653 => 1.291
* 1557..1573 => 1.411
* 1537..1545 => 1.381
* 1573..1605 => 1.344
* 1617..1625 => 1.398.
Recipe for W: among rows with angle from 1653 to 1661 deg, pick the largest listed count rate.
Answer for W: 1.307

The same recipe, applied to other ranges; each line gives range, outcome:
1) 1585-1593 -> 1.394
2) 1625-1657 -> 1.39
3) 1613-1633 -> 1.494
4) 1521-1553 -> 1.545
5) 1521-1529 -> 1.495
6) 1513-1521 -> 1.445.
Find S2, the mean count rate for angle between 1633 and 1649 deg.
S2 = 1.34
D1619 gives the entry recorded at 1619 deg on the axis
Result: 1.398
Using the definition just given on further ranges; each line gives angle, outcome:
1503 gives 1.426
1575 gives 1.362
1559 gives 1.419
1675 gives 1.334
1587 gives 1.394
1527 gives 1.42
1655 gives 1.307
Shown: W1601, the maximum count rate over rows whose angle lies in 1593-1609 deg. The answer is 1.47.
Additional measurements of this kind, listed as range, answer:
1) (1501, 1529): 1.511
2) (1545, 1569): 1.567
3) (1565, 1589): 1.413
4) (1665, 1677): 1.334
